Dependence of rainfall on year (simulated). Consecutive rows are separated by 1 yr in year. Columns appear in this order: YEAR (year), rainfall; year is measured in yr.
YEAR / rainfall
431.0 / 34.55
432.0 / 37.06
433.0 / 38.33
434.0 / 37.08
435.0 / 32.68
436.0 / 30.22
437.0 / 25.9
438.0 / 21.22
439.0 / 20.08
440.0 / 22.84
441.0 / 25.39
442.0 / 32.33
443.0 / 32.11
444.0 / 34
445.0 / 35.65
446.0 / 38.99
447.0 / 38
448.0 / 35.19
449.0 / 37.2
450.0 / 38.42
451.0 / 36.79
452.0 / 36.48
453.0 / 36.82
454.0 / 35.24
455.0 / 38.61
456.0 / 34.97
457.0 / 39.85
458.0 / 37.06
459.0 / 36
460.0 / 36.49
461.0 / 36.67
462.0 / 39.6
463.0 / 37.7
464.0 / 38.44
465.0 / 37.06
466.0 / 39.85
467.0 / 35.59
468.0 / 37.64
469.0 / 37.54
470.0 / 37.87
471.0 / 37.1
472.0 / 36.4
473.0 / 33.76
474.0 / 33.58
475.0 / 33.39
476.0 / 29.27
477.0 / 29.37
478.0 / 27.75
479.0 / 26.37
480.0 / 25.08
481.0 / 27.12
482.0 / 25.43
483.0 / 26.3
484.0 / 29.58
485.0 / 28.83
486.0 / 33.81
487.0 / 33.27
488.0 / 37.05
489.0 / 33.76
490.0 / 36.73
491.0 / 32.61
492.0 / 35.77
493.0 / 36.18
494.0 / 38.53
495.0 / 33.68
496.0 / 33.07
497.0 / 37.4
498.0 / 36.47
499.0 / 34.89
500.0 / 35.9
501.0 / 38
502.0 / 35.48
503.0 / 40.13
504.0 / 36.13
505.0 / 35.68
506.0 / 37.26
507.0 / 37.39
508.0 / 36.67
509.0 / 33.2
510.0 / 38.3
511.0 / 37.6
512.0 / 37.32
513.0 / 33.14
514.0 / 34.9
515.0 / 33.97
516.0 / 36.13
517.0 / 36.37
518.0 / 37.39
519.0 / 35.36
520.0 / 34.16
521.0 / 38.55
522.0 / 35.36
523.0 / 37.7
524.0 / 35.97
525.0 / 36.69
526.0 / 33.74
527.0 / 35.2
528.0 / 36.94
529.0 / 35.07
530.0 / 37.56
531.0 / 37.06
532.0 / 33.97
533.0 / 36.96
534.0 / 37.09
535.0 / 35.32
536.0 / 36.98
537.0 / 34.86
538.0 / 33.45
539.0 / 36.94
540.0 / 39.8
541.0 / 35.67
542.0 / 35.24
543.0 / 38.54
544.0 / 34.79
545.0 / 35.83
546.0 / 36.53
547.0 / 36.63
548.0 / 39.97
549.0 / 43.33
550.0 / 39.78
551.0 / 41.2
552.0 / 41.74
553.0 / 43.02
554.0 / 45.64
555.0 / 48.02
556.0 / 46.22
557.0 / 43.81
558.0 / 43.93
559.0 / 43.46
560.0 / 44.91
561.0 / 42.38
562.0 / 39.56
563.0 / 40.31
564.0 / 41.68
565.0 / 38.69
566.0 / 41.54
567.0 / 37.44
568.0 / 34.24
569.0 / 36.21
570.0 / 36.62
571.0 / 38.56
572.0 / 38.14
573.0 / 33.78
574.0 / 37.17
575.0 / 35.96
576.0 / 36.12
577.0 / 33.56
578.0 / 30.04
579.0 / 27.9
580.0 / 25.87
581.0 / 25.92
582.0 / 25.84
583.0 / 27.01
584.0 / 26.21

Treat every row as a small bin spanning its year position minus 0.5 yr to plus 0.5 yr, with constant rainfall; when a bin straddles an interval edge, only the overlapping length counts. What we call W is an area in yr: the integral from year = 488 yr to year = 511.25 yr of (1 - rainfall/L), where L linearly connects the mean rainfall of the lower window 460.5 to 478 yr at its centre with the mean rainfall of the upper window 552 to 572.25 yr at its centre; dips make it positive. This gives 0.9 yr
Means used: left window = 35.7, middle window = 36.1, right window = 41.3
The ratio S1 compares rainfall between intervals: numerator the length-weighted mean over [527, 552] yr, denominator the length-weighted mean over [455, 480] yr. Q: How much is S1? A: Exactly 1.1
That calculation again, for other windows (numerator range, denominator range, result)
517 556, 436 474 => 1.08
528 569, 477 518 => 1.15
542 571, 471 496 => 1.27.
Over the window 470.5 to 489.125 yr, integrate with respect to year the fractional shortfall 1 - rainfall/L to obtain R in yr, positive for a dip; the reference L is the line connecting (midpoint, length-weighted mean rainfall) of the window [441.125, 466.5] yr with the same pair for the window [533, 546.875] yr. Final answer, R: 2.9 yr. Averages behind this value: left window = 36.6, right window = 36.3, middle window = 30.8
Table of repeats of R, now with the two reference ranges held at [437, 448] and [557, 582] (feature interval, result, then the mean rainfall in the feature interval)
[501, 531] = -2.02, 36.2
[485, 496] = -0.72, 34.8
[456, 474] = -3.39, 37.2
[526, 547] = -0.67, 36.1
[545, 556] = -1.77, 41.5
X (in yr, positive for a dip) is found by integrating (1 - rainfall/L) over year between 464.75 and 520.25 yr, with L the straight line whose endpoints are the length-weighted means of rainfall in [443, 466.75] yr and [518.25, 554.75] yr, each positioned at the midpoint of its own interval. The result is 4.1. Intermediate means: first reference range 37.1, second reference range 37.4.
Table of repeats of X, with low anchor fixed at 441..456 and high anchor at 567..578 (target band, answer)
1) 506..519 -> -0.1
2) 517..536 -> -0.2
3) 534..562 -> -3.2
